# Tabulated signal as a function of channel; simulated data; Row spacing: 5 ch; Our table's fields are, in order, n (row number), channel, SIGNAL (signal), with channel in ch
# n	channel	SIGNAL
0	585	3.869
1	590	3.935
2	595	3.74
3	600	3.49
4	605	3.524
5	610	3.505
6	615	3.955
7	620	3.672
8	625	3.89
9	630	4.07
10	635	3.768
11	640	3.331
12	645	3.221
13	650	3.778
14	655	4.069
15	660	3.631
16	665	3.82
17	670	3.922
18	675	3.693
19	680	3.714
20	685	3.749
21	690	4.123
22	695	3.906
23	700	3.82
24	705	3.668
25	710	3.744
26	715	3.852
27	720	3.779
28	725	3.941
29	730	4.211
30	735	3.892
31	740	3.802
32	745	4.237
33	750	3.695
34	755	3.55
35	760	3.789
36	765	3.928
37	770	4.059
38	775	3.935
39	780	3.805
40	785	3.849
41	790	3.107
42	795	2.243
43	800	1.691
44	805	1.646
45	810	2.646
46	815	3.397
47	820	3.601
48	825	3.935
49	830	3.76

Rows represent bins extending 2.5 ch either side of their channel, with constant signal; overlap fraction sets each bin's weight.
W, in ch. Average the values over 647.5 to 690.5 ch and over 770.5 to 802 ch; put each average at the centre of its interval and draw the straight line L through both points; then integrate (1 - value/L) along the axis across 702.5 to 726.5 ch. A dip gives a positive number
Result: -1.5 ch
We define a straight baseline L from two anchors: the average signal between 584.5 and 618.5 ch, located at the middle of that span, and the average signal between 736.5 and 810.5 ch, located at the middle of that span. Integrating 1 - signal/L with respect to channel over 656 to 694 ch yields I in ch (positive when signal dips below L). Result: -2.82 ch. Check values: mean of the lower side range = 3.71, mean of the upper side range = 3.36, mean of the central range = 3.82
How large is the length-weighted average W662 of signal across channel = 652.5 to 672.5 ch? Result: 3.86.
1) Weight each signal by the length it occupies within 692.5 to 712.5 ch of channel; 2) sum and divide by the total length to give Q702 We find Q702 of 3.78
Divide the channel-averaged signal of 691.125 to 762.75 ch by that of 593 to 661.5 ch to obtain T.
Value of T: 1.04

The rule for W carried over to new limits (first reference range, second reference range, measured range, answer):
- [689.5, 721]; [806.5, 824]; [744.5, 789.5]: -4.6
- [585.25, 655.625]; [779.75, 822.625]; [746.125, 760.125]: -2.9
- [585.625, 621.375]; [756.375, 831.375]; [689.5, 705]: -1.7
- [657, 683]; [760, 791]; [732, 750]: -0.7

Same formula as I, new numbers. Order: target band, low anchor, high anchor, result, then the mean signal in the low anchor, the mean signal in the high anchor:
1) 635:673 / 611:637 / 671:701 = 1.6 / 3.85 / 3.84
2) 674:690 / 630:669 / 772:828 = -1.0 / 3.7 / 3.09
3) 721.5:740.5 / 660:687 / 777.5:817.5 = -3.7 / 3.77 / 2.8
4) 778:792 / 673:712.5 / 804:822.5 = -2.1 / 3.8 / 2.92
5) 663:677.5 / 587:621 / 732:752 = 0.0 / 3.69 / 3.92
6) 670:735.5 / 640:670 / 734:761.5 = -1.6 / 3.69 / 3.83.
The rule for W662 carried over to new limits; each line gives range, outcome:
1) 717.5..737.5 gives 3.96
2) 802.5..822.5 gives 2.82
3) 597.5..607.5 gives 3.51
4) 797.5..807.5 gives 1.67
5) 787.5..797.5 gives 2.67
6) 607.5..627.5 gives 3.76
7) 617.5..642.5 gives 3.75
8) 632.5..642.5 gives 3.55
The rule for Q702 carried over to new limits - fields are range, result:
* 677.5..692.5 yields 3.86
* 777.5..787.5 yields 3.83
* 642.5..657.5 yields 3.69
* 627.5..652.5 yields 3.63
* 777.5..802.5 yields 2.94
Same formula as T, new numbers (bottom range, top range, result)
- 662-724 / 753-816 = 0.84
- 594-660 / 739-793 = 1.02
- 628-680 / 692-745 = 1.04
